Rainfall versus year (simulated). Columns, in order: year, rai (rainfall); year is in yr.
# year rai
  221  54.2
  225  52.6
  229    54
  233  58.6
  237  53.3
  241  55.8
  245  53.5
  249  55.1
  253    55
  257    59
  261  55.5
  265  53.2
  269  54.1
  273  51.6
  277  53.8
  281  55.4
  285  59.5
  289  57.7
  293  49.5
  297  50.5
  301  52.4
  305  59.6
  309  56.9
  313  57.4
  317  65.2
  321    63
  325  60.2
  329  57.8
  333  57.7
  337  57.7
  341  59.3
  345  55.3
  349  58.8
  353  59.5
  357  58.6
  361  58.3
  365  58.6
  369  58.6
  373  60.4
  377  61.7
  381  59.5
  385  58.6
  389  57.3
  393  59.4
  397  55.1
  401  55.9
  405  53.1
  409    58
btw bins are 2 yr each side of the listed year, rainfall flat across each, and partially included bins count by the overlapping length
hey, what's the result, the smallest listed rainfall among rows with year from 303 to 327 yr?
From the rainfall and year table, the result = 56.9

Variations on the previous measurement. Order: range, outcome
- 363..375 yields 58.6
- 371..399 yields 55.1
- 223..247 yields 52.6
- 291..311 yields 49.5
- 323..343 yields 57.7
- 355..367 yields 58.3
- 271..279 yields 51.6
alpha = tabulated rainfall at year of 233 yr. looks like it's 58.6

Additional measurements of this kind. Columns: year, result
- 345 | 55.3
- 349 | 58.8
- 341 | 59.3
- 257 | 59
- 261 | 55.5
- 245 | 53.5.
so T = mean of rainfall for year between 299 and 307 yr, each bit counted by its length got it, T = 56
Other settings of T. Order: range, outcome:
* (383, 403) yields 57.3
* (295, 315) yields 55.4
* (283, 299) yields 54.3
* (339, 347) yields 57.3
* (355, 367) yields 58.5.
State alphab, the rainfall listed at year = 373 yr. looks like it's 60.4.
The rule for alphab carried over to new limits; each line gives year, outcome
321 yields 63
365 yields 58.6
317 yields 65.2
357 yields 58.6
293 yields 49.5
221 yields 54.2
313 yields 57.4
